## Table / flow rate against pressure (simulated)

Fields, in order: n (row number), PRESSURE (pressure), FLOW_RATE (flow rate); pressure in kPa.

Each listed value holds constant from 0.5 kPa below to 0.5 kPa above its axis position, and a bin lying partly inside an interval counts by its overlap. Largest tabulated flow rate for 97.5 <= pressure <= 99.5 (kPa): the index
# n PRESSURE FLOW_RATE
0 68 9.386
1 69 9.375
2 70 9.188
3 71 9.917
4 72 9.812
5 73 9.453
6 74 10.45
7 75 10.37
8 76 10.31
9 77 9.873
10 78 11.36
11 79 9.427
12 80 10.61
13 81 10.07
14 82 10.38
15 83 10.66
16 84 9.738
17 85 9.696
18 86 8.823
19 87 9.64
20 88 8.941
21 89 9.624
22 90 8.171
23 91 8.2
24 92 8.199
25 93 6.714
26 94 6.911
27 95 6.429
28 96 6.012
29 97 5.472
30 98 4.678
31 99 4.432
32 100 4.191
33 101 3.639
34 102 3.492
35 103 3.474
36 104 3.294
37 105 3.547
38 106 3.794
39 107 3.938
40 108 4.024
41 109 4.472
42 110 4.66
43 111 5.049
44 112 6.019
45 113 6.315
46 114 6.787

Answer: 4.678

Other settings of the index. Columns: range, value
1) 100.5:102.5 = 3.639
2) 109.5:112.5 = 6.019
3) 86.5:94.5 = 9.64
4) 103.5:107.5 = 3.938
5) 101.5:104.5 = 3.492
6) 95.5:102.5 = 6.012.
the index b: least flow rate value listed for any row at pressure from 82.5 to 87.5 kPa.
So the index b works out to 8.823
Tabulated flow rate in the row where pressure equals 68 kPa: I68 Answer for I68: 9.386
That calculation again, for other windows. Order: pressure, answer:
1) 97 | 5.472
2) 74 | 10.45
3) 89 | 9.624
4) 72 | 9.812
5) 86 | 8.823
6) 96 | 6.012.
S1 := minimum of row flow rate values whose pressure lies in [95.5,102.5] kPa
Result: 3.492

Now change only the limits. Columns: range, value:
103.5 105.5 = 3.294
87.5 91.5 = 8.171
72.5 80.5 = 9.427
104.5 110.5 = 3.547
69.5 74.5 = 9.188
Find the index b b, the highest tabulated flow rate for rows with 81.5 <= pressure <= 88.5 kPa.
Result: 10.66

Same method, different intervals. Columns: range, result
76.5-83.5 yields 11.36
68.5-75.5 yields 10.45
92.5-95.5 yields 6.911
